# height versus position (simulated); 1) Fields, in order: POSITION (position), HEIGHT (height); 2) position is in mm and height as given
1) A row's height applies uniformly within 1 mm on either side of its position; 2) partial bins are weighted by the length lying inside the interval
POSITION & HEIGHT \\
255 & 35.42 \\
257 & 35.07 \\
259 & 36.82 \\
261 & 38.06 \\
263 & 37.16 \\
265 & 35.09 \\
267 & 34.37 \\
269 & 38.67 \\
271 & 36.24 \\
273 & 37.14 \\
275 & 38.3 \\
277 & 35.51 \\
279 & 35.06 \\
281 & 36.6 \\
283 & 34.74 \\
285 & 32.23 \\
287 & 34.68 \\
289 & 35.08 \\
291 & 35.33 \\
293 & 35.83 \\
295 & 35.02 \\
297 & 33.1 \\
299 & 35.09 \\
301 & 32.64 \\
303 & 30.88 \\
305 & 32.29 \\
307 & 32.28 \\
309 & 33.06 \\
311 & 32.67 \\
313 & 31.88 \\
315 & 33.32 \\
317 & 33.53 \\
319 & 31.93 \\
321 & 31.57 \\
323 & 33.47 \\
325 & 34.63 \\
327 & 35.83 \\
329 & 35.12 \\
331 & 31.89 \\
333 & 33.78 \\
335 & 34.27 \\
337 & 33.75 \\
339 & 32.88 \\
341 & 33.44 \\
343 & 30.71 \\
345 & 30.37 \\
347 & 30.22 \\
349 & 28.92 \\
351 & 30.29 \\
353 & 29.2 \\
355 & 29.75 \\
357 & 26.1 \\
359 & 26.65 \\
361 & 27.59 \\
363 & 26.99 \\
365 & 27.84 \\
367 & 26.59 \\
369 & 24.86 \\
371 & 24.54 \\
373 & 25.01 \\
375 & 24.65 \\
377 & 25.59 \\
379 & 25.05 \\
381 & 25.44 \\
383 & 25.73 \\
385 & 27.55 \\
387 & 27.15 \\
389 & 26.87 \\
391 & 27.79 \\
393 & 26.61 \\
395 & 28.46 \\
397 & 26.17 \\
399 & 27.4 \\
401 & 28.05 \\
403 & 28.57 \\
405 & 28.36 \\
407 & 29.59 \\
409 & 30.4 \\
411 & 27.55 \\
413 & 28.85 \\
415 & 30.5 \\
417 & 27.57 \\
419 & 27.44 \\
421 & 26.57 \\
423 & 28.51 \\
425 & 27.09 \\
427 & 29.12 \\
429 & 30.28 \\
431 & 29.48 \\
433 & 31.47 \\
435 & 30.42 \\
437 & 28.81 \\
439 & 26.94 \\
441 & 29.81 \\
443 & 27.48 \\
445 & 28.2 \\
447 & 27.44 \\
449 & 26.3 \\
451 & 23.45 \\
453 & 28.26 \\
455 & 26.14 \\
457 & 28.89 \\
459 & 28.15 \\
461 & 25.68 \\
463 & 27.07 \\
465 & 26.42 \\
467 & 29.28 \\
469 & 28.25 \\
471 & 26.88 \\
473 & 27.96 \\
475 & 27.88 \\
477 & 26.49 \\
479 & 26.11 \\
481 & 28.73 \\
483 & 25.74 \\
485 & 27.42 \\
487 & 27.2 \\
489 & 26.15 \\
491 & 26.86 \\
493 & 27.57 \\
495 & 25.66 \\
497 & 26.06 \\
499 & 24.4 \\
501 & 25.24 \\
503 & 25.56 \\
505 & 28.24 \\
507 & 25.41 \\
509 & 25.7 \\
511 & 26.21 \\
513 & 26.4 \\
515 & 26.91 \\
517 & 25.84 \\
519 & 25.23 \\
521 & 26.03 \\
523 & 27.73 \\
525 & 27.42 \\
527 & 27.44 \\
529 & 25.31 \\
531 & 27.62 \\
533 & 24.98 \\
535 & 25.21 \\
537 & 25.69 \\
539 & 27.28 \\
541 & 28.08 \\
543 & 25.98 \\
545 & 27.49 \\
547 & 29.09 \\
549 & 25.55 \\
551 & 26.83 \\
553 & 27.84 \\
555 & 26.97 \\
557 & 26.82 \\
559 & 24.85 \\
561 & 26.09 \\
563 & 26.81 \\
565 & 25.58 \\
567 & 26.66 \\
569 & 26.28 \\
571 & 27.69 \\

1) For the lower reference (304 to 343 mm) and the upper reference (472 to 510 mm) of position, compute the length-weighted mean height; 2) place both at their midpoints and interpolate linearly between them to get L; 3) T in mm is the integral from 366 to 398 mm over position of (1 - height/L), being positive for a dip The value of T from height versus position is 4.9 mm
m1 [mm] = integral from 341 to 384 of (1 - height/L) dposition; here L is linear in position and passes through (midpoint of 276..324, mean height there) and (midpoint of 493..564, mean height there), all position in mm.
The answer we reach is 5.9 mm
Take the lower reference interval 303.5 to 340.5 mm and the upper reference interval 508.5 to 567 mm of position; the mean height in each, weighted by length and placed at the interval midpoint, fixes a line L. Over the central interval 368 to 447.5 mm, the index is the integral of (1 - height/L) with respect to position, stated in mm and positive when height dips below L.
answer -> 7.3 mm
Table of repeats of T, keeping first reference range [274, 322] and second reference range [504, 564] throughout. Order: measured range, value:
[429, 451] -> 0.75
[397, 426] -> 2.01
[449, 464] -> 1.13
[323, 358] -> 0.74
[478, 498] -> 0.89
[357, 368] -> 1.67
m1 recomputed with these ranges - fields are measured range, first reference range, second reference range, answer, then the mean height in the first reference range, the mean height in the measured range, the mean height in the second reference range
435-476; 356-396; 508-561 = -1.7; 26.4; 27.5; 26.5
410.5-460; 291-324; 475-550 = 1.4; 33.1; 28.2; 26.5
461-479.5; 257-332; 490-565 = 0.7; 34.5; 27.3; 26.4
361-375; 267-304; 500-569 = 2.7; 35.1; 26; 26.5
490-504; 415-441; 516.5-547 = 0.7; 28.8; 25.9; 26.6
